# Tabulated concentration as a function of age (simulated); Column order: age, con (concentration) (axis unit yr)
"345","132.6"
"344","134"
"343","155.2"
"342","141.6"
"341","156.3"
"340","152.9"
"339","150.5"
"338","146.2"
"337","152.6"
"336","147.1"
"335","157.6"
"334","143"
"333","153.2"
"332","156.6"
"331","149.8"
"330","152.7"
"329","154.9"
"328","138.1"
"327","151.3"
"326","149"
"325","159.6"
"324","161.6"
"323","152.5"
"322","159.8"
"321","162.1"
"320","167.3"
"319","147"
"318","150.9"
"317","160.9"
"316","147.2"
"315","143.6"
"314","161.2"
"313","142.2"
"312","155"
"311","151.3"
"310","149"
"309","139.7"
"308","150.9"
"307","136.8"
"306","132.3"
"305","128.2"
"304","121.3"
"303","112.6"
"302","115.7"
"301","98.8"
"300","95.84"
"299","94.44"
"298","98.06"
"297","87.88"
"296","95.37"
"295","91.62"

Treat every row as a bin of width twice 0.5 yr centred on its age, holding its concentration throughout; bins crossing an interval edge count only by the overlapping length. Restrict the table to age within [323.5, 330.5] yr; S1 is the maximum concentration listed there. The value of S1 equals 161.6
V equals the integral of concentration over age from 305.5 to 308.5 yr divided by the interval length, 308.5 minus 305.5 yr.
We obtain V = 140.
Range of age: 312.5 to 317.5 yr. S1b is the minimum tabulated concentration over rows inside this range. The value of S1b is 142.2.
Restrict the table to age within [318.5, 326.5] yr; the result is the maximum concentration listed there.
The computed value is 167.3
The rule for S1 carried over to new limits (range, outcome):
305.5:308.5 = 150.9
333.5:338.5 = 157.6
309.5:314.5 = 161.2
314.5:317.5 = 160.9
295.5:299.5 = 98.06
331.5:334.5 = 156.6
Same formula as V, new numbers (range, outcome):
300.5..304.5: 112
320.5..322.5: 161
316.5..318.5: 156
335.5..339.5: 149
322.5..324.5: 157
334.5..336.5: 152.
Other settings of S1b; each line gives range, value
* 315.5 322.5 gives 147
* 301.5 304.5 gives 112.6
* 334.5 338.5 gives 146.2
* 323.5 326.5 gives 149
